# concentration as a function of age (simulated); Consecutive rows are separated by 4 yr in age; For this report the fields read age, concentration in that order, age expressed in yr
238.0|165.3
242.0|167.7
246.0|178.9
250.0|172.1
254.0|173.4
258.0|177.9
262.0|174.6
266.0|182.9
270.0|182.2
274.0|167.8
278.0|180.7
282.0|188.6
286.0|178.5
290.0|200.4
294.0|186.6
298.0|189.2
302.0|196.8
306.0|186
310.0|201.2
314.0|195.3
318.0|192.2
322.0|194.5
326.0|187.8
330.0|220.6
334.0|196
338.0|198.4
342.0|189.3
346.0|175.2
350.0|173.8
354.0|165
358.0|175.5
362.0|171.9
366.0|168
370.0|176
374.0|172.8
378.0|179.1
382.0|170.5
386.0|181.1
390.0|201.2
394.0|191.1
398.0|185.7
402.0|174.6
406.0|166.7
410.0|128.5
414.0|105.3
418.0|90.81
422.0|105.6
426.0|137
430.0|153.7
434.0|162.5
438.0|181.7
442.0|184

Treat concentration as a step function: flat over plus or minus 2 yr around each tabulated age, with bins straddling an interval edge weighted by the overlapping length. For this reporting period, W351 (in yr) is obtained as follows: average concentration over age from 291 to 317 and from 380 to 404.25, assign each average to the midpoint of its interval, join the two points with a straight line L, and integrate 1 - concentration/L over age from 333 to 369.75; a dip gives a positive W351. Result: 1.8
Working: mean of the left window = 193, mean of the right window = 184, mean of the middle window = 179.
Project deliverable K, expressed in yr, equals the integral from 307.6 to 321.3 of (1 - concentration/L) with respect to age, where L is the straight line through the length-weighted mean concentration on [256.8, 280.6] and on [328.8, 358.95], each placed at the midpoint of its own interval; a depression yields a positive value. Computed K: -1.0 yr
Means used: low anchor 178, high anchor 186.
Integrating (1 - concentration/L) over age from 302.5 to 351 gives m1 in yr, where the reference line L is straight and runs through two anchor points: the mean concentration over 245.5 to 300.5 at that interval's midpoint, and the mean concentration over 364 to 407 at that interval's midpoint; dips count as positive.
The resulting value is -3.5 yr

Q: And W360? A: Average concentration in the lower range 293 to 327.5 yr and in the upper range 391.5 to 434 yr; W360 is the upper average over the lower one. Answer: 0.8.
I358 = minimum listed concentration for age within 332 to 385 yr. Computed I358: 165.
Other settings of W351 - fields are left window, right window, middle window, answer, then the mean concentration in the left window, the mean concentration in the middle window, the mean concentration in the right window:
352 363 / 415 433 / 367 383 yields -1.7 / 171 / 174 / 123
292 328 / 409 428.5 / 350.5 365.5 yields -1.3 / 192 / 171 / 114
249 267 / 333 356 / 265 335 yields -4.4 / 176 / 190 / 182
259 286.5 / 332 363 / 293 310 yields -1.1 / 179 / 191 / 181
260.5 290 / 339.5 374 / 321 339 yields -2.4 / 181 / 200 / 175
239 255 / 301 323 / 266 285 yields 0.2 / 173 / 180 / 194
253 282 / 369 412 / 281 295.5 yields -0.9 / 178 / 189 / 175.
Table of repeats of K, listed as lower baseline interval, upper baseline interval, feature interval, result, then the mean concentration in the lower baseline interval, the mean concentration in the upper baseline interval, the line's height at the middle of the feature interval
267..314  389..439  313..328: -1.15 yr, 187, 151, 179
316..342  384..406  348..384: 3.39 yr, 198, 185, 190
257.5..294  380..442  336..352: -1.41 yr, 182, 157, 169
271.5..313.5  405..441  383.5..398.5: -4.00 yr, 188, 137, 150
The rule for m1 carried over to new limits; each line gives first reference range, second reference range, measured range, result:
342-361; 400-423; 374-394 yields -4.4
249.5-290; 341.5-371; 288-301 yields -1.1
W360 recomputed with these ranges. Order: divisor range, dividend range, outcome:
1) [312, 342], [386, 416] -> 0.84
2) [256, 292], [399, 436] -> 0.76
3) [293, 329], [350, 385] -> 0.89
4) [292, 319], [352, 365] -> 0.89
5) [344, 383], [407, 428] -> 0.67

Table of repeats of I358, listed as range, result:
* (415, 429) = 90.81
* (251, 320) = 167.8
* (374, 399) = 170.5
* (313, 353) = 173.8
